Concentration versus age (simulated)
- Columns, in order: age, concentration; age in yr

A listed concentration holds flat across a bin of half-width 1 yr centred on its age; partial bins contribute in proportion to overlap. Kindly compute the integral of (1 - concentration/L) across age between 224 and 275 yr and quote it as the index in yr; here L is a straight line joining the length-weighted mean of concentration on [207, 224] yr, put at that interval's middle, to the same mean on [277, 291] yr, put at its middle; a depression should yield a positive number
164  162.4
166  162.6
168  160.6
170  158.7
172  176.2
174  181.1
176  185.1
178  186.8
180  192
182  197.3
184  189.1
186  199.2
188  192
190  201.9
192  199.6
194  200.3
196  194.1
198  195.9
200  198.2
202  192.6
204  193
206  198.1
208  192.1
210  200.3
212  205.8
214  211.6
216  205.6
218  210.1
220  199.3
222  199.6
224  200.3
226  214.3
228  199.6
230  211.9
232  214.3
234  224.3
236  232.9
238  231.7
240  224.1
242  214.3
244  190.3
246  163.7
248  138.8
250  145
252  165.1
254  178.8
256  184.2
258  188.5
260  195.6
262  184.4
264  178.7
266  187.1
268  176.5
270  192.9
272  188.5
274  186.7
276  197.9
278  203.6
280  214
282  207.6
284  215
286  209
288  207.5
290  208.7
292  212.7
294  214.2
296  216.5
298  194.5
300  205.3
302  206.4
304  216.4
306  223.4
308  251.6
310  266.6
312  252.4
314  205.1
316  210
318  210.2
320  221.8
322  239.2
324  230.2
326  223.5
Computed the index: 3.3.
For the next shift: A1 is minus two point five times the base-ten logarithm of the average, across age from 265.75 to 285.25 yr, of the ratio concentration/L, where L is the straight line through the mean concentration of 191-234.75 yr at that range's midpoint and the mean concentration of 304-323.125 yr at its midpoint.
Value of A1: 0.12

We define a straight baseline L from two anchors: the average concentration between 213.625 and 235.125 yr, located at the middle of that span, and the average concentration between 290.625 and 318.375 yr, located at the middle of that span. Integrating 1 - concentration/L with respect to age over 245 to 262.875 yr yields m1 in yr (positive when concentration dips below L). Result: 3.5 yr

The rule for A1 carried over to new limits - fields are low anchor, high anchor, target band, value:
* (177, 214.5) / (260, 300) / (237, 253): 0.08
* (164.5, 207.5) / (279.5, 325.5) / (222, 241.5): -0.08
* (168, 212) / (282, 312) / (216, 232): -0.03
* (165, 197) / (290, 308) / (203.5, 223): -0.05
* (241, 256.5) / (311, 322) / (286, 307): -0.02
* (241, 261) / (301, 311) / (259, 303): 0.04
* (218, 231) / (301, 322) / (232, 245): -0.06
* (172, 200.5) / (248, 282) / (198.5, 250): -0.07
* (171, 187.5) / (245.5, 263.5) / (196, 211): -0.07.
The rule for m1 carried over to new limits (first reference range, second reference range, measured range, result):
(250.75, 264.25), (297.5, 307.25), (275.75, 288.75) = -0.7 yr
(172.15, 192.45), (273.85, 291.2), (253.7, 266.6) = 1.1 yr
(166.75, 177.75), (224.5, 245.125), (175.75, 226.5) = -1.6 yr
